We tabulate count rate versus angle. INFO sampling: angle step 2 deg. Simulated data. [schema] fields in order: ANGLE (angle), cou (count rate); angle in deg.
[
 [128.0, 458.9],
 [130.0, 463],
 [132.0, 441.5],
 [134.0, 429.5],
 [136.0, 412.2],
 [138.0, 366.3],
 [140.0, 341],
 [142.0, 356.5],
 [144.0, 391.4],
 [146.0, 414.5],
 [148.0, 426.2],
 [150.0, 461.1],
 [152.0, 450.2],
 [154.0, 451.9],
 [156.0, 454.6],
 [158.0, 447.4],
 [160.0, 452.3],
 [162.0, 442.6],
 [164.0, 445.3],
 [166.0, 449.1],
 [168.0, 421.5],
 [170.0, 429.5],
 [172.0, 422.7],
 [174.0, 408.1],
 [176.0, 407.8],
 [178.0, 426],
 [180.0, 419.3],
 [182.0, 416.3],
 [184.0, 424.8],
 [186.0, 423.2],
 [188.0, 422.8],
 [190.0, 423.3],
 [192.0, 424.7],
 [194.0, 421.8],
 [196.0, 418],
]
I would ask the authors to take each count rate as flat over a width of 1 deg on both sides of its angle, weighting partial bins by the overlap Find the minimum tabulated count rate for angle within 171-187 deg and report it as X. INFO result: 407.8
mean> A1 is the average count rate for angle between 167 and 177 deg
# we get 418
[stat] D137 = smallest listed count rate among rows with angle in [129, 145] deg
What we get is 341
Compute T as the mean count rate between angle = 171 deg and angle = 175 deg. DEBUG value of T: 415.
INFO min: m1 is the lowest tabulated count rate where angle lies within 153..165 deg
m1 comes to 442.6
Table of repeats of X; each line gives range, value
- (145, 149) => 414.5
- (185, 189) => 422.8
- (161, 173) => 421.5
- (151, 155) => 450.2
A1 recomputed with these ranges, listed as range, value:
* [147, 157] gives 449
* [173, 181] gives 415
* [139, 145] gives 363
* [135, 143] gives 369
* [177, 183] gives 421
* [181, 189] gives 422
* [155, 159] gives 451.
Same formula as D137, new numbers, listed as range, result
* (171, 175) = 408.1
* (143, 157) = 391.4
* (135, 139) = 366.3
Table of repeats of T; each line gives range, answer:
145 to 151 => 434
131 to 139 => 412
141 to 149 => 397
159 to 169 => 442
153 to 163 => 450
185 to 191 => 423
